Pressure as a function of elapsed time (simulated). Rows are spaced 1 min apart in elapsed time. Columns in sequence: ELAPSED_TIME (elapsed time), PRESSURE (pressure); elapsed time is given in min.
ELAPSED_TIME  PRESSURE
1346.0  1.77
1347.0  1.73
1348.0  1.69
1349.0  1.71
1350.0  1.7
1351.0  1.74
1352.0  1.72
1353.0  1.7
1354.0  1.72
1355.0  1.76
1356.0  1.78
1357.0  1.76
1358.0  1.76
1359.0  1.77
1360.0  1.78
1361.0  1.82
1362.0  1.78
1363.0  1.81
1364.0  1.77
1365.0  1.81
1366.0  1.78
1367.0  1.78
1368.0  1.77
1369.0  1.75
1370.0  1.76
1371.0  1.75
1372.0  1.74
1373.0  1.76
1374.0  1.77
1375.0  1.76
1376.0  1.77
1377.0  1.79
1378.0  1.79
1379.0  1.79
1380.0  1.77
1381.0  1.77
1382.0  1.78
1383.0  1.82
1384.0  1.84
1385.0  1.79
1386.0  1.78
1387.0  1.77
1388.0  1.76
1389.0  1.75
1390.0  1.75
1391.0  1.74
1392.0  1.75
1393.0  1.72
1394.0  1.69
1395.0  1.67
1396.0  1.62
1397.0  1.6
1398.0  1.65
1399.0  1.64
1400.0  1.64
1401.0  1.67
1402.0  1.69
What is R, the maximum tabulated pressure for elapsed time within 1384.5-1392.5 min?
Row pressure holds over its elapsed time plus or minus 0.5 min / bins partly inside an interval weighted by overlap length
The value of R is 1.79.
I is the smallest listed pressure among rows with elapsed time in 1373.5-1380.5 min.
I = 1.76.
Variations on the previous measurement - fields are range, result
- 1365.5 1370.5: 1.75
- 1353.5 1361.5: 1.72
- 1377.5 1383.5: 1.77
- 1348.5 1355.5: 1.7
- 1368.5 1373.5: 1.74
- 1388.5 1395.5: 1.67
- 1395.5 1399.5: 1.6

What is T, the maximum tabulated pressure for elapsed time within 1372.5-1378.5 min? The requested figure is 1.79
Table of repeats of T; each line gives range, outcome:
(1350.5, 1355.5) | 1.76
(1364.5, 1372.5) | 1.81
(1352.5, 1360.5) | 1.78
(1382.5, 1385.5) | 1.84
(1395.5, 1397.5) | 1.62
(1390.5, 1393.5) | 1.75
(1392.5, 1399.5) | 1.72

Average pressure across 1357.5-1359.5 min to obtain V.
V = 1.77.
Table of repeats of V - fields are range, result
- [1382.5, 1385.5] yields 1.82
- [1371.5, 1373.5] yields 1.75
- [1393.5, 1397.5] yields 1.65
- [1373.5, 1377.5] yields 1.77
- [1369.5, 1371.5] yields 1.75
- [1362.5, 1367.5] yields 1.79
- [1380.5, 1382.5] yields 1.77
